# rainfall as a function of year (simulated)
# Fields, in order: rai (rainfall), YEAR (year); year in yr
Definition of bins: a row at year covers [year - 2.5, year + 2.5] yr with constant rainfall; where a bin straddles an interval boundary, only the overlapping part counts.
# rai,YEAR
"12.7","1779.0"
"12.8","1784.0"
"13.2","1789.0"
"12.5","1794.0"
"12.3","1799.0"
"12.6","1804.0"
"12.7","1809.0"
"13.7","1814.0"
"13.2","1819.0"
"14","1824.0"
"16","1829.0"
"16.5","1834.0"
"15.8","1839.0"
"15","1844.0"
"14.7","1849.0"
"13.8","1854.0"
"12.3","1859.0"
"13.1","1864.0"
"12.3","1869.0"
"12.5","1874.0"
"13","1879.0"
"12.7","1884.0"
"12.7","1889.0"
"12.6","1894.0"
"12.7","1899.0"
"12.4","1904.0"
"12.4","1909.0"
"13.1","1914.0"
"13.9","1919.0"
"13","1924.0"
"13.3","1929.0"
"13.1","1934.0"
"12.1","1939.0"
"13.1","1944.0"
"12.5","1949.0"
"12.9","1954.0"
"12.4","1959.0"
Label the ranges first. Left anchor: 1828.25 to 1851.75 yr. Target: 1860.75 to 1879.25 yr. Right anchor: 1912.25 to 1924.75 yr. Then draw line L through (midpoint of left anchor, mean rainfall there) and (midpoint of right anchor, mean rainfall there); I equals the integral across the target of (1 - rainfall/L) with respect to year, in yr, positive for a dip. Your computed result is 2.57 yr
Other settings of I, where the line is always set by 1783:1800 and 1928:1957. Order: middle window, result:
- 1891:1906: 0.24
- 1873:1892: 0.05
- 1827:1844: -4.26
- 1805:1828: -1.41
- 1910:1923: -0.54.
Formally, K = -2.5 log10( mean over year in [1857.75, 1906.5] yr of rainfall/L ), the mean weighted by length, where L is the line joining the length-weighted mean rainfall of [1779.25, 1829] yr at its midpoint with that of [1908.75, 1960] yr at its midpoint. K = 0.03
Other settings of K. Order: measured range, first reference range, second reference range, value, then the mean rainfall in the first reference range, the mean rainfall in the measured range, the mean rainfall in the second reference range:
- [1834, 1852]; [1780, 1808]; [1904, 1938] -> -0.19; 12.7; 15.3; 13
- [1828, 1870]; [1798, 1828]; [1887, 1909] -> -0.11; 13.3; 14.4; 12.6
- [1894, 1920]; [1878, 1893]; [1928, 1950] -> 0.00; 12.8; 12.8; 12.8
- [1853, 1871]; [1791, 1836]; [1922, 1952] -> 0.05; 13.7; 12.8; 12.8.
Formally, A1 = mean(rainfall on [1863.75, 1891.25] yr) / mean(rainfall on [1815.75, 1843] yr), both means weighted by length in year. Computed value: 0.8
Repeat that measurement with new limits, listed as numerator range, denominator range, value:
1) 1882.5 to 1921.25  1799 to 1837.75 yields 0.91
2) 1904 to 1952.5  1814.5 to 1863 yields 0.89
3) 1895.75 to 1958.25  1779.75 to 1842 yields 0.93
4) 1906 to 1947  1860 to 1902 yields 1.02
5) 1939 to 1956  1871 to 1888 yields 1.00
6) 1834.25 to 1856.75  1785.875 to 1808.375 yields 1.18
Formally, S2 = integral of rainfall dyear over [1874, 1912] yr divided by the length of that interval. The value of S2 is 12.6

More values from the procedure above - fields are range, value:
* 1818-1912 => 13.6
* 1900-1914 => 12.6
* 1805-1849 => 14.5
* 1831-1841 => 16.2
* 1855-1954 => 12.8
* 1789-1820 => 12.8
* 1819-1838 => 15.2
